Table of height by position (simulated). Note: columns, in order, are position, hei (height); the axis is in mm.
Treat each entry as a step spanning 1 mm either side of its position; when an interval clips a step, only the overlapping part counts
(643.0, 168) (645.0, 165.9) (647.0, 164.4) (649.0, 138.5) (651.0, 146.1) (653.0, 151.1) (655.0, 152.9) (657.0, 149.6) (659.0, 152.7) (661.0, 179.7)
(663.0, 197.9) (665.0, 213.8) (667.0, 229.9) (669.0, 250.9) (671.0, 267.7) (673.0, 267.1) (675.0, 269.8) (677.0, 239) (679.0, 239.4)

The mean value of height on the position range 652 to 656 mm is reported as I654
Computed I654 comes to 152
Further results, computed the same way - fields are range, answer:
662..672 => 232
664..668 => 222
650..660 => 150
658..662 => 166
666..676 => 257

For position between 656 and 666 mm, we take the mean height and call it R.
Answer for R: 179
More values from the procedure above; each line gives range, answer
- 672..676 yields 268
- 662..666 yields 206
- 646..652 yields 150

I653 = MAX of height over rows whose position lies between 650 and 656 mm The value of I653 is 152.9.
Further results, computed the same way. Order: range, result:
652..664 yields 197.9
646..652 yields 164.4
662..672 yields 267.7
